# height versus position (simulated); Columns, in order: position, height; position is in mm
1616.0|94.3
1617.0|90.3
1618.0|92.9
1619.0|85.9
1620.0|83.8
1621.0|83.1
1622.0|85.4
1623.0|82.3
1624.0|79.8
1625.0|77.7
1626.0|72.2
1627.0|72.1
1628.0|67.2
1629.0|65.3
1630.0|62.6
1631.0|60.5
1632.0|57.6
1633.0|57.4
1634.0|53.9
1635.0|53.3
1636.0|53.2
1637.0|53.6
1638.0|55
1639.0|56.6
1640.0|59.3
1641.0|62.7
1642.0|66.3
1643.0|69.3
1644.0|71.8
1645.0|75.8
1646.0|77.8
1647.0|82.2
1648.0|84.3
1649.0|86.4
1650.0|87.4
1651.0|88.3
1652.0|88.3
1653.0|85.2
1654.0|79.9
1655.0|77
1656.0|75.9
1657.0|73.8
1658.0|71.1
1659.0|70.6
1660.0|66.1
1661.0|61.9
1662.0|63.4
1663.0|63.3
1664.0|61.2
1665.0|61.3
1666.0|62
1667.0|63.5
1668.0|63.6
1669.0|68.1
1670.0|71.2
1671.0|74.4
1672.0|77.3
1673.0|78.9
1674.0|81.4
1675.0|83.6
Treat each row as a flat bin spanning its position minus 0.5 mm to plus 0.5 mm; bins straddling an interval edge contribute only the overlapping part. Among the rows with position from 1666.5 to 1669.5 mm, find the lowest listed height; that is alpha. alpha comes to 63.5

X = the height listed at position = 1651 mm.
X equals 88.3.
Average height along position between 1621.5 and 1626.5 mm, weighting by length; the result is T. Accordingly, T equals 79.5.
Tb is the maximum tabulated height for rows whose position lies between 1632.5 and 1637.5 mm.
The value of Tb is 57.4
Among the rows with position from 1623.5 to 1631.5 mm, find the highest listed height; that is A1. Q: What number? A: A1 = 79.8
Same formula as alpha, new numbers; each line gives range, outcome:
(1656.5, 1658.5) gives 71.1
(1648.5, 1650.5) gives 86.4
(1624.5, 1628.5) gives 67.2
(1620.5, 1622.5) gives 83.1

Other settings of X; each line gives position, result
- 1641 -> 62.7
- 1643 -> 69.3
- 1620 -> 83.8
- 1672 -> 77.3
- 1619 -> 85.9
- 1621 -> 83.1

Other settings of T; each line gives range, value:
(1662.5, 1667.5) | 62.3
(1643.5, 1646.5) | 75.1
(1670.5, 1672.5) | 75.8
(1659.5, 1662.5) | 63.8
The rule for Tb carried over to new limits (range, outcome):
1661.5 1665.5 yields 63.4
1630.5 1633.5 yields 60.5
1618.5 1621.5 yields 85.9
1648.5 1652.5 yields 88.3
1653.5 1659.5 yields 79.9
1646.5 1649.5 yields 86.4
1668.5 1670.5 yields 71.2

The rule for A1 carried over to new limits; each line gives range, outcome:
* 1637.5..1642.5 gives 66.3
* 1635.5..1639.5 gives 56.6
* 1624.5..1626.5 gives 77.7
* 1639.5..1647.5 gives 82.2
